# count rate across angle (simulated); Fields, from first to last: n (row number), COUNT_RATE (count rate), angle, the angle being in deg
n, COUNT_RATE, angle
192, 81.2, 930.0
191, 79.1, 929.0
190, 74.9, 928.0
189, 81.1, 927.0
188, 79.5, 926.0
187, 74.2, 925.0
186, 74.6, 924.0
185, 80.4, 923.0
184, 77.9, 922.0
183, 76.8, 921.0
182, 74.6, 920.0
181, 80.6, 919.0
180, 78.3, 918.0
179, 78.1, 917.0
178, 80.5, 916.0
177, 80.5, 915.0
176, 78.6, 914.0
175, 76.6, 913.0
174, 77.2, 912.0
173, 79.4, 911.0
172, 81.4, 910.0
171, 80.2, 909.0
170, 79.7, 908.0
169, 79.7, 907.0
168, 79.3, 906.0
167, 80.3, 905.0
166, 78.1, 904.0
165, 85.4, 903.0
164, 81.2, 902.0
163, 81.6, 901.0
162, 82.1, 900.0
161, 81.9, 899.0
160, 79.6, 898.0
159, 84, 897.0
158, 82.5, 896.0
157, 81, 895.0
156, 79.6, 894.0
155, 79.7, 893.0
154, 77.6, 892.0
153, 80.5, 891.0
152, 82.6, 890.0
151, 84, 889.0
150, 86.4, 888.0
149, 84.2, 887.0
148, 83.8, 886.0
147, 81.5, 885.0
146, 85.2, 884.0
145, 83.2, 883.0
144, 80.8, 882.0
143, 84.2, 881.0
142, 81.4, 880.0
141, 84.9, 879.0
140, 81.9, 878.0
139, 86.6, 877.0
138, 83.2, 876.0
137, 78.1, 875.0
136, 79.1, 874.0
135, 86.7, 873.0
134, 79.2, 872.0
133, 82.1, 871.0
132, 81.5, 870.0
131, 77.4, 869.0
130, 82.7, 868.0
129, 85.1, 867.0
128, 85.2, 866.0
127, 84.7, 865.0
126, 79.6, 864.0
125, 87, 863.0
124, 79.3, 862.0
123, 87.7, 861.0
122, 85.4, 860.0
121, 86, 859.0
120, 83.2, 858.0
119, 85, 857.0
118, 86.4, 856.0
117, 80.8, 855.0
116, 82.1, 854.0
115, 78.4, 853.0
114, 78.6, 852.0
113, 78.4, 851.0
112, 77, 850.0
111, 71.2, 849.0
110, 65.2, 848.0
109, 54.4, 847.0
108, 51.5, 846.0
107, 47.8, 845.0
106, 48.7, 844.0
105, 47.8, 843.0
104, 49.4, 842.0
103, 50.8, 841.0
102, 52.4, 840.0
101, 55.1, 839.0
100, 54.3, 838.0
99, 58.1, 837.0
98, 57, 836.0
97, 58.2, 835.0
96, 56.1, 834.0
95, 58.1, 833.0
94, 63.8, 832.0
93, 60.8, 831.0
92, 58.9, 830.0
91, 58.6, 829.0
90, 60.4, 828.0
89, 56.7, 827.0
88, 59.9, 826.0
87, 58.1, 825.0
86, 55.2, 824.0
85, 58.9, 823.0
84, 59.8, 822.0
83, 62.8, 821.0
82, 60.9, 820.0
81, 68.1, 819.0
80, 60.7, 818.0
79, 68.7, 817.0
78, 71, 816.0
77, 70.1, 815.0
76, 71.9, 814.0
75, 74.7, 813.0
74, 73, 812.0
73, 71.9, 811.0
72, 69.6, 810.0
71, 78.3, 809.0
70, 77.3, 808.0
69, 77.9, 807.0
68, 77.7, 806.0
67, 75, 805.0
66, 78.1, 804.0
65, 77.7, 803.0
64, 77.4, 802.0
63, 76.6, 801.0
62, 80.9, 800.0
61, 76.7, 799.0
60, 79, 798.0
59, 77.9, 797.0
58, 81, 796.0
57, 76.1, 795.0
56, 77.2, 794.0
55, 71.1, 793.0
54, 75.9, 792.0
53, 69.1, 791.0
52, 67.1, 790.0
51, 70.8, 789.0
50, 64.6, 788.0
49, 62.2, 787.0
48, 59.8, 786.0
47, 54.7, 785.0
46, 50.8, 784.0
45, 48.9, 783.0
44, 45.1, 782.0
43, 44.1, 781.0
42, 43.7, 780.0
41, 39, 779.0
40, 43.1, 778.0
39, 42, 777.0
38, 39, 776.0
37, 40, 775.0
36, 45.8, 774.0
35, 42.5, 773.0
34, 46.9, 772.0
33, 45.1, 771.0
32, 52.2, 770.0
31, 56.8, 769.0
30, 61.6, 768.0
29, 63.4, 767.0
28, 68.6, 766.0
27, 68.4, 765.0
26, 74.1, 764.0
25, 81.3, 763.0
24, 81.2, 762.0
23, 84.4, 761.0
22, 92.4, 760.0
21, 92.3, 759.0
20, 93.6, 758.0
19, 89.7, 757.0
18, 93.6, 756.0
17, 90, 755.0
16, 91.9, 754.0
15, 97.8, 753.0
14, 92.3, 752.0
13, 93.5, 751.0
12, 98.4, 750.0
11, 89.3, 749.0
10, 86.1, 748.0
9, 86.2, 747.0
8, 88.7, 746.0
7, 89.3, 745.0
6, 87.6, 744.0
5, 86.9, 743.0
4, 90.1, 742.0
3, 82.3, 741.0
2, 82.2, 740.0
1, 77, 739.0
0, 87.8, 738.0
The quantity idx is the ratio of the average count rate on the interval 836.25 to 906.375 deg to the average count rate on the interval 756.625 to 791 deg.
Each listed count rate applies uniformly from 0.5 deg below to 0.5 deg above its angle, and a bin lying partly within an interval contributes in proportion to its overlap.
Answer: 1.3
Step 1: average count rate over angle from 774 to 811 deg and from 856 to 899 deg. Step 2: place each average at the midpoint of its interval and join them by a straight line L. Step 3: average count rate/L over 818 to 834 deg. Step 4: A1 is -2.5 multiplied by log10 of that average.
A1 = 0.20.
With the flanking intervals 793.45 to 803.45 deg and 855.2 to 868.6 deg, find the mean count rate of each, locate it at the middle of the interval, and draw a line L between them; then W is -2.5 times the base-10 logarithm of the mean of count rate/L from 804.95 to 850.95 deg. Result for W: 0.28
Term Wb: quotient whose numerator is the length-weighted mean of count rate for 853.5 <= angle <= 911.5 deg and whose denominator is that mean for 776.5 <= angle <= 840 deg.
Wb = 1.28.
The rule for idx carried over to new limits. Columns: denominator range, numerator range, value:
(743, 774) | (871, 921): 1.03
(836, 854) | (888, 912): 1.34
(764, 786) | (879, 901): 1.63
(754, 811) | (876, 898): 1.22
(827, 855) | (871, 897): 1.35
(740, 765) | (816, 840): 0.67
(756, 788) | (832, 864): 1.12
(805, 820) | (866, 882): 1.14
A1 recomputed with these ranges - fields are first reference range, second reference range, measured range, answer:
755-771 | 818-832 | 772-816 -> 0.04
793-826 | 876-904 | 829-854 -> 0.26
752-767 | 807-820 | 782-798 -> 0.15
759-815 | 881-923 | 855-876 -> -0.10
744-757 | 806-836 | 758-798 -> 0.28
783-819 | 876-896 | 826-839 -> 0.28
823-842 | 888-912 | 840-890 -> -0.13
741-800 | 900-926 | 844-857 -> 0.07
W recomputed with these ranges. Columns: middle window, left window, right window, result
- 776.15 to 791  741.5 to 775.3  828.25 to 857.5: 0.36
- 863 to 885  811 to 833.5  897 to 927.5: -0.14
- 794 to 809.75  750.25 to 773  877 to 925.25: 0.01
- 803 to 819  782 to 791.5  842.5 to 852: -0.20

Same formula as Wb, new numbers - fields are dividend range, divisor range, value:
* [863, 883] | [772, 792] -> 1.60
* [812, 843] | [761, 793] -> 1.06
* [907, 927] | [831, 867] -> 1.14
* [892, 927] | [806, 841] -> 1.25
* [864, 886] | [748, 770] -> 1.00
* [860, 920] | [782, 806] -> 1.16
